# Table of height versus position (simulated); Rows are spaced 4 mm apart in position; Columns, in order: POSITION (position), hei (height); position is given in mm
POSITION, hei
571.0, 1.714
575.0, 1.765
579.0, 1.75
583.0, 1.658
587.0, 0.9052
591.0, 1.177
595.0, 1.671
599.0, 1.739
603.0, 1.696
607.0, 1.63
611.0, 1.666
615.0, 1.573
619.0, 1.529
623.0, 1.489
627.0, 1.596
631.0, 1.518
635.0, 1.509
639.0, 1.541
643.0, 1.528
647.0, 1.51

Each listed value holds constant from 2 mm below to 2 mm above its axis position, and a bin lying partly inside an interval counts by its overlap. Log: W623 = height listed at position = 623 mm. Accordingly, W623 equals 1.489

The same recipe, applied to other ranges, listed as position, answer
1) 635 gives 1.509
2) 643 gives 1.528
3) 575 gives 1.765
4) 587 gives 0.9052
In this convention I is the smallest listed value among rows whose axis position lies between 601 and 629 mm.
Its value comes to 1.489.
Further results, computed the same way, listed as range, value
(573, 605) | 0.9052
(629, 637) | 1.509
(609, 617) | 1.573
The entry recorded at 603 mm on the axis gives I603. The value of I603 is 1.696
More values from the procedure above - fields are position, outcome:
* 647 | 1.51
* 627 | 1.596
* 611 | 1.666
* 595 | 1.671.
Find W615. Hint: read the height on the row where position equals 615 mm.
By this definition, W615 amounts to 1.573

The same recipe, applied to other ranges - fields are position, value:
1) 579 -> 1.75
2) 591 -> 1.177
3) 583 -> 1.658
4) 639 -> 1.541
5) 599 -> 1.739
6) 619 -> 1.529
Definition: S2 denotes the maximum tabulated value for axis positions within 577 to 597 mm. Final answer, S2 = 1.75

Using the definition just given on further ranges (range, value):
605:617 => 1.666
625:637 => 1.596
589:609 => 1.739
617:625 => 1.529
